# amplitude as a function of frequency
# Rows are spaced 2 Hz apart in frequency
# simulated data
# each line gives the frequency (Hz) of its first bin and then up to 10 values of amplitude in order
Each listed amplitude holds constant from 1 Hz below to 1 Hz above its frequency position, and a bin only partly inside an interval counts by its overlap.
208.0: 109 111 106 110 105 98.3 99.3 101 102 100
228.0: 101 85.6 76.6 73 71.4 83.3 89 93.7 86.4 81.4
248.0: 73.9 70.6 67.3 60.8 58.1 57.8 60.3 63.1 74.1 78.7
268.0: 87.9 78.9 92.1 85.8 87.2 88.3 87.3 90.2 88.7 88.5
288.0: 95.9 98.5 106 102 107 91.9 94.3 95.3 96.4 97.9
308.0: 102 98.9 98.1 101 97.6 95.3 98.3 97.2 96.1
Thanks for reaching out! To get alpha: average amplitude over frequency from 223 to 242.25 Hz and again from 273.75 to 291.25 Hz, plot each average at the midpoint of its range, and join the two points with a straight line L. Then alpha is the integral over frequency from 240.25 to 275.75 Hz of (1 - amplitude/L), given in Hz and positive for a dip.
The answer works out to 5.4 Hz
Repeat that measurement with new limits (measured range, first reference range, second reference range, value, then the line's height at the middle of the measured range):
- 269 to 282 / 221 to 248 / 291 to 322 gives 1.0 Hz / 93.9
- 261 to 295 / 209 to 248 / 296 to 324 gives 2.8 Hz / 95.7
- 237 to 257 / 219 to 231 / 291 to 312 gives 4.5 Hz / 98.4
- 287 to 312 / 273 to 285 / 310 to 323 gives -1.5 Hz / 93.4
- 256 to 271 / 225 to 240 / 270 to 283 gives 2.8 Hz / 86.9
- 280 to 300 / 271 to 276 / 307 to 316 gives -0.5 Hz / 93.4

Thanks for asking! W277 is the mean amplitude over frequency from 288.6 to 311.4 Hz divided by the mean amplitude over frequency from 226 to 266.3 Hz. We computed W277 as 1.3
